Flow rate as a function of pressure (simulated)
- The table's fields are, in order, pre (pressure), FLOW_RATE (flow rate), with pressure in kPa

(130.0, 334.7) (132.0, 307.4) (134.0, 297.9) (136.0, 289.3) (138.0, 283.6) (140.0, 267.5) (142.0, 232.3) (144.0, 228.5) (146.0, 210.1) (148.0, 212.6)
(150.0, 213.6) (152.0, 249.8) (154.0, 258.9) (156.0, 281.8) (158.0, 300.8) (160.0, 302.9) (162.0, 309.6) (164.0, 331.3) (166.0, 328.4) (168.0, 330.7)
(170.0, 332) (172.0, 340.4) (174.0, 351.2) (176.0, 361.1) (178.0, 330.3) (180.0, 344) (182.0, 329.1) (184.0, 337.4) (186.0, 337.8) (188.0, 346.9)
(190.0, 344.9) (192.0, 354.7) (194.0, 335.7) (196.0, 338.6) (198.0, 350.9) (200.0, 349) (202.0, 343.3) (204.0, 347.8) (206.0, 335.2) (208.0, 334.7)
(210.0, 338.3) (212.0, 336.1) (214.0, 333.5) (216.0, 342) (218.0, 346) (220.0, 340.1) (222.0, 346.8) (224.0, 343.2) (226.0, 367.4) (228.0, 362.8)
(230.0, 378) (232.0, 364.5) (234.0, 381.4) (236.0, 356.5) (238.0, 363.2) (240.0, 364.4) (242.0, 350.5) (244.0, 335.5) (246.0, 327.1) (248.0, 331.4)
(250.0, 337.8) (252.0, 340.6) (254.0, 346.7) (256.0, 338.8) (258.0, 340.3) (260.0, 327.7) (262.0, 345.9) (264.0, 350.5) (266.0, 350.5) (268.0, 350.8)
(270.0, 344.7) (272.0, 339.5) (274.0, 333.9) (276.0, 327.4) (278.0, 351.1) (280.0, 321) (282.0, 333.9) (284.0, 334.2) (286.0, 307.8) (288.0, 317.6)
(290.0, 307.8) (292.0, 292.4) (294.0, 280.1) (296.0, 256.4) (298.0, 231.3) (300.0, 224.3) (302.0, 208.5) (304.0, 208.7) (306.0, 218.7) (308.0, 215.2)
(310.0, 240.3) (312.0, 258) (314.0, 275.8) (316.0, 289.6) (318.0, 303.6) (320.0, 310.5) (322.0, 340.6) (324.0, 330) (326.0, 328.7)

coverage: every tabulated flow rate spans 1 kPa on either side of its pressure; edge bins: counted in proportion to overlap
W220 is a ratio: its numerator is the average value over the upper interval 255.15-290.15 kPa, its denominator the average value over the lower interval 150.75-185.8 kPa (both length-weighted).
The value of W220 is 1.05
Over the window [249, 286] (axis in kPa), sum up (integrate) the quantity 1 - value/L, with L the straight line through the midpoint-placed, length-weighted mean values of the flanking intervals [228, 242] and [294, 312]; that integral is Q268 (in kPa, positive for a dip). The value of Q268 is -4.8 kPa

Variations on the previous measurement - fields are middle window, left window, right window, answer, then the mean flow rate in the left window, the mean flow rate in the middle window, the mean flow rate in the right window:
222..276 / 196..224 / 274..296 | -3.4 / 342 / 349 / 315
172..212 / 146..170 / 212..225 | -3.5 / 283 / 342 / 341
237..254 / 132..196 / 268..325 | -2.8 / 303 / 344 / 290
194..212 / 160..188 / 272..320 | -1.1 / 335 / 342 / 282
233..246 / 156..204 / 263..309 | -1.8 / 335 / 356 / 296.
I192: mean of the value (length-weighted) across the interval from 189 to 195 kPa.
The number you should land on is 345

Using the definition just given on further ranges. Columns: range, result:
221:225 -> 345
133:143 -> 274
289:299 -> 274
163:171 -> 331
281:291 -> 320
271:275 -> 337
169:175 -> 341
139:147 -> 235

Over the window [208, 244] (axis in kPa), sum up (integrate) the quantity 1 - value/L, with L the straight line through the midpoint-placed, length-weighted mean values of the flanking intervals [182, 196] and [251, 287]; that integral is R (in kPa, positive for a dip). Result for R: -1.4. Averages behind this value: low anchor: 342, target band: 353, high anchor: 338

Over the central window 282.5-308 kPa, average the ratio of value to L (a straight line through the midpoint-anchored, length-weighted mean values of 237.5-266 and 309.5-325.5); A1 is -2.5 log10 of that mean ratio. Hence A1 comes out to 0.18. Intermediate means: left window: 343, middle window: 265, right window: 296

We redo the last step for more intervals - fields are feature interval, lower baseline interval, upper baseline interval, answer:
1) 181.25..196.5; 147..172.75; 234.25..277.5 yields -0.113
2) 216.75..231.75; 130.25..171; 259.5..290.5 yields -0.140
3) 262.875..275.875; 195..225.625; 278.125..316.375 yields -0.170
